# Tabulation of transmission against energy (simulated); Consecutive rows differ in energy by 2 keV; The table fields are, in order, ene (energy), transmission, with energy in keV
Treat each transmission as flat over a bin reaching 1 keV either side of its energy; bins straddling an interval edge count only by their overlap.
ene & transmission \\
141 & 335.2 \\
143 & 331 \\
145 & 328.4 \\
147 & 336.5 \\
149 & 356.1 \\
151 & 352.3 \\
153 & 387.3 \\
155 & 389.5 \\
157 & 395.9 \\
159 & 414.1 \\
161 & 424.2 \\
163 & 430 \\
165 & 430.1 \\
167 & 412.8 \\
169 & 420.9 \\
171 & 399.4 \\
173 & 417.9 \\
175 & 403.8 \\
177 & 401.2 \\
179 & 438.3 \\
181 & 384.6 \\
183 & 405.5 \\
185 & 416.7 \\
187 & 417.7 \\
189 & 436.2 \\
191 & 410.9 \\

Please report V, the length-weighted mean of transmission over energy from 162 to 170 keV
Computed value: 423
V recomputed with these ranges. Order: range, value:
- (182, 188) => 413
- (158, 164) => 423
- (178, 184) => 409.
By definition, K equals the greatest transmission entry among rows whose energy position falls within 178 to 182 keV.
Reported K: 438.3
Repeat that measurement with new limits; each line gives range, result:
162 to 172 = 430.1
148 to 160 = 414.1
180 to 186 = 416.7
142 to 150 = 356.1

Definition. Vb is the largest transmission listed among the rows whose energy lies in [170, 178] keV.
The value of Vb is 417.9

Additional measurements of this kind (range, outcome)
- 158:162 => 424.2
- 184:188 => 417.7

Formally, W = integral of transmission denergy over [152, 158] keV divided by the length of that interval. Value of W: 391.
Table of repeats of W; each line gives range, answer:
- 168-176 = 410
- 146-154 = 358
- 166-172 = 411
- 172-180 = 415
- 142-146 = 330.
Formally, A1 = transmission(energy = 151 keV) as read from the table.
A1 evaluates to 352.3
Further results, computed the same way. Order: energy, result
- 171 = 399.4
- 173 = 417.9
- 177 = 401.2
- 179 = 438.3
